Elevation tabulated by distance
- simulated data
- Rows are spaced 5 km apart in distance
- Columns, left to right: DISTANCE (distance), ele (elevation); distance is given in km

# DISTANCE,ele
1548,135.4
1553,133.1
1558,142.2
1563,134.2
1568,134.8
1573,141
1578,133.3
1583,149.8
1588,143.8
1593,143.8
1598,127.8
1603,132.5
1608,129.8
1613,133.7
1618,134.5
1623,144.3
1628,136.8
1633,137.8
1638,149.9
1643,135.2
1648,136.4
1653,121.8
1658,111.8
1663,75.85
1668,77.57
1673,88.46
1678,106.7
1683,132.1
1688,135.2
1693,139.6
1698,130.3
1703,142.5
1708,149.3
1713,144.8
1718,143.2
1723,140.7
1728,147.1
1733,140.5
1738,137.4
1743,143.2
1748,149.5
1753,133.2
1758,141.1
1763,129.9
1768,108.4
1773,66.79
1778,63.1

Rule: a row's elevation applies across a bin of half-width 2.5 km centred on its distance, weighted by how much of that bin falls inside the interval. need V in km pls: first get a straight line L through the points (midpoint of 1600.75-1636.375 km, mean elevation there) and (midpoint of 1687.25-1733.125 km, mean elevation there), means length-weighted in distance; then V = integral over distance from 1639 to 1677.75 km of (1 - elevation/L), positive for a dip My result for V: 8.4 km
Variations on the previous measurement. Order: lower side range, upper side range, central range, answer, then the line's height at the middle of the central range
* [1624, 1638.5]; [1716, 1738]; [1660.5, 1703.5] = 8.7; 141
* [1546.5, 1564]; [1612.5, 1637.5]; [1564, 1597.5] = -0.7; 137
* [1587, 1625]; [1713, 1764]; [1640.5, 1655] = 0.6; 138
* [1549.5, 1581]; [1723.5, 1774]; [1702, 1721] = -1.7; 133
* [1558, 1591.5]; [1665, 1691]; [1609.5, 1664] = -4.3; 121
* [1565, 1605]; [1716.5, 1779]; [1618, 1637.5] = -0.6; 136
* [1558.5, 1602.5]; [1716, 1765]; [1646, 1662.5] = 2.6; 139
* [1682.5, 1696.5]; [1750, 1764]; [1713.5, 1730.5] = -1.0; 136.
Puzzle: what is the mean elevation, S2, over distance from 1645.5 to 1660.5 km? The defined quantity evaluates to 123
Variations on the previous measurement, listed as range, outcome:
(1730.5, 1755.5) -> 141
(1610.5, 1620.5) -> 134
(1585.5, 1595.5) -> 144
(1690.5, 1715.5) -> 141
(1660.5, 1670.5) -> 76.7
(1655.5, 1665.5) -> 93.8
